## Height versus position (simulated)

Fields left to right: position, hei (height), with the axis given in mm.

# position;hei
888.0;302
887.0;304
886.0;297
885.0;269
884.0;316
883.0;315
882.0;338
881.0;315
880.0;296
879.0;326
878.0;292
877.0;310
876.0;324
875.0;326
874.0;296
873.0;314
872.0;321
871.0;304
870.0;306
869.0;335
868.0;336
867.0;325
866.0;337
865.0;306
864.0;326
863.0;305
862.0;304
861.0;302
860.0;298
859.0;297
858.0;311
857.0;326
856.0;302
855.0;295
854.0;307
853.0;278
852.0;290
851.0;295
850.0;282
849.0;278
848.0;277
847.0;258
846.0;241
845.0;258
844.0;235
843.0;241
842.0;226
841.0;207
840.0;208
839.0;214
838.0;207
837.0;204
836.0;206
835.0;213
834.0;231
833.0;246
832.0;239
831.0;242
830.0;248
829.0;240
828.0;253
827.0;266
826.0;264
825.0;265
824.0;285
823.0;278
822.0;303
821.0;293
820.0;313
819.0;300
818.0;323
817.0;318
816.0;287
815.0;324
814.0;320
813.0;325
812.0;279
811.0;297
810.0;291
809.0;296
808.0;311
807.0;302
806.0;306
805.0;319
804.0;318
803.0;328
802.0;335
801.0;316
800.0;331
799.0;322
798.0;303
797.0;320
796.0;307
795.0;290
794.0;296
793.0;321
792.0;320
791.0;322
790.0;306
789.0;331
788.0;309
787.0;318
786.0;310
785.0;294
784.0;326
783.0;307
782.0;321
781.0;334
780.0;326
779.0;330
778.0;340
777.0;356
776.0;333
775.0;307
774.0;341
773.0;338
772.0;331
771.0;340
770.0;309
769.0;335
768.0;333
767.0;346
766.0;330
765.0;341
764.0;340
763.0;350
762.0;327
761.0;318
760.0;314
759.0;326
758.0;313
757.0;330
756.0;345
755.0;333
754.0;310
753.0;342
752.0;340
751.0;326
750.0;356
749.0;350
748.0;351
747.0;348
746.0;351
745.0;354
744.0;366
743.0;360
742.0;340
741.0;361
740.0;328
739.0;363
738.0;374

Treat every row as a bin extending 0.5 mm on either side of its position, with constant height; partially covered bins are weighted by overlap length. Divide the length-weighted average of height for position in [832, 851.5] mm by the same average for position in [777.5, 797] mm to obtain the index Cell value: 0.8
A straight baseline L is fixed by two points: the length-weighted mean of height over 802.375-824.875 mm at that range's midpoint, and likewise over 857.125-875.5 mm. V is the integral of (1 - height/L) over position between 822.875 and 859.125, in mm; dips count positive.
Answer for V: 6.23 mm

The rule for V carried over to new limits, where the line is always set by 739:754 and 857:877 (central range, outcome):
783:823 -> 2.6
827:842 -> 4.5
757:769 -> 0.4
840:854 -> 2.7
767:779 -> 0.2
